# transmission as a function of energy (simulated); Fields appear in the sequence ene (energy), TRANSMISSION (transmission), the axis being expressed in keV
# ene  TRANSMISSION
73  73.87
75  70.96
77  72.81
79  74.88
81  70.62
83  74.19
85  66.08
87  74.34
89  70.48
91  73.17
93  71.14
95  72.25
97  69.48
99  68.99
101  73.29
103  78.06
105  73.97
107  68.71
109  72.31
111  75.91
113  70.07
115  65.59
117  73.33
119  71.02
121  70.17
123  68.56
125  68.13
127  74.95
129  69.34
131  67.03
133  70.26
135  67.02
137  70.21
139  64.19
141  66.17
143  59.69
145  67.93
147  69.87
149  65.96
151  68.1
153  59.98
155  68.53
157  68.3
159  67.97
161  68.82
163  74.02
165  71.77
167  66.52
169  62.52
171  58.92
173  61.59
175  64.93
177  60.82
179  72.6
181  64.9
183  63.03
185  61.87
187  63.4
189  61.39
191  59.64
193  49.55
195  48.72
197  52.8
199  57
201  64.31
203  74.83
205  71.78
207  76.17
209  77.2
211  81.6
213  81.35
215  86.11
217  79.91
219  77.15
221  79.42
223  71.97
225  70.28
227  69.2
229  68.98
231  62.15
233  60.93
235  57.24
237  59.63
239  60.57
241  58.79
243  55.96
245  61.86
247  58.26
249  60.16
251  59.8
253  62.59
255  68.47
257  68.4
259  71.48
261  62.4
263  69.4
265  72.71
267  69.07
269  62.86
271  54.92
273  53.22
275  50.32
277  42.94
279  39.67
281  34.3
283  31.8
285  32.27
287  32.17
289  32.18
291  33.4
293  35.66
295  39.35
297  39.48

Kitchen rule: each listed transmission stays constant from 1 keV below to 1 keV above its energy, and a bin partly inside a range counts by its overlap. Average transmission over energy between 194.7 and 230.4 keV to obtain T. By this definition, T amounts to 71.9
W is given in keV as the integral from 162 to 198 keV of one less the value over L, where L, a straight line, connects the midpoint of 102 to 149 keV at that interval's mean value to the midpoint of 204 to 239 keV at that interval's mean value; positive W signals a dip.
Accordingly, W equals 4.5 keV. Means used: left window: 69.6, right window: 72.1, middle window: 62.2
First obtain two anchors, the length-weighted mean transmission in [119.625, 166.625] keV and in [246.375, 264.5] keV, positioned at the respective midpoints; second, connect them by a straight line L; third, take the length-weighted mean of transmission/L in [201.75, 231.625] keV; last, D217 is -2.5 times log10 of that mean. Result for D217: -0.14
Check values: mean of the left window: 68.1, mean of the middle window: 75.3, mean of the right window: 64.9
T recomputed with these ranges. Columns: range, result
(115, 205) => 65.5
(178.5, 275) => 65.6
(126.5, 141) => 68.6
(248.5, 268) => 66.6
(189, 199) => 54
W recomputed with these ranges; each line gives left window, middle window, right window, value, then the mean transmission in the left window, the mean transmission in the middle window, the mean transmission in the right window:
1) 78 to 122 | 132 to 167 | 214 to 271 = 1.2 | 71.7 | 67.5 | 66.4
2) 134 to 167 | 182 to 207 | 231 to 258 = 1.2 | 67.4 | 61.3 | 61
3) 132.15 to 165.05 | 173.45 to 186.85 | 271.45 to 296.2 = -0.8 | 67.4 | 64.5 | 38.5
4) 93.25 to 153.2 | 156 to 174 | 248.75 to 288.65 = -0.4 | 69.5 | 66.7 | 54.5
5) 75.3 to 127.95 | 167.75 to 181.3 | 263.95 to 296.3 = -0.7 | 71.6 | 63.7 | 44.8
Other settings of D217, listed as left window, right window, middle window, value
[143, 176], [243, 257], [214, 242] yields -0.094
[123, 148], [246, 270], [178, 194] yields 0.082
